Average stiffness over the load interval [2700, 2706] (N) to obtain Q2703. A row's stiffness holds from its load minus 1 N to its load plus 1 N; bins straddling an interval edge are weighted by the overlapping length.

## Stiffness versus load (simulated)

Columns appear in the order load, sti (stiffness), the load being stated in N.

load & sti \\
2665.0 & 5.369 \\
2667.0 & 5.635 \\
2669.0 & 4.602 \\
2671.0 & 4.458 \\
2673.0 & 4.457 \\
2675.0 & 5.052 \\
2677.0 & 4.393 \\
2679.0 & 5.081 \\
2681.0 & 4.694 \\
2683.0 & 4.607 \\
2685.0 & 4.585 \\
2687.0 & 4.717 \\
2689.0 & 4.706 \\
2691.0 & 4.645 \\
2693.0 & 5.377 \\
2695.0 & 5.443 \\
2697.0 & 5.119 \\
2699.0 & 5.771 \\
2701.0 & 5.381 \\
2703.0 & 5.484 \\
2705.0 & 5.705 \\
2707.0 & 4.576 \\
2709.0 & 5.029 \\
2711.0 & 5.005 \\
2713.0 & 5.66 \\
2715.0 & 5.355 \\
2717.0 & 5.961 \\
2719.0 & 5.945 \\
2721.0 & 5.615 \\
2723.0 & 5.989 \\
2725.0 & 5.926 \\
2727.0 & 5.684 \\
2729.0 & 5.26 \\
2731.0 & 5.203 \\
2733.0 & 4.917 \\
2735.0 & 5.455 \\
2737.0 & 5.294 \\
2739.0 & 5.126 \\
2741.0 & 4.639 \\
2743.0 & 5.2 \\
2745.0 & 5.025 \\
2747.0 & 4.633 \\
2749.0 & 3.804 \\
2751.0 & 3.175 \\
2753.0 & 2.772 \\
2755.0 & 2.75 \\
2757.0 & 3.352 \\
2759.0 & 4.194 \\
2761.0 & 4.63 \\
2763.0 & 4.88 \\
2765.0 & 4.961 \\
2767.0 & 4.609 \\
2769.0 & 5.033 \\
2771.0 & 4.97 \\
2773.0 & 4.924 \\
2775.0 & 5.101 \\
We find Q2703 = 5.52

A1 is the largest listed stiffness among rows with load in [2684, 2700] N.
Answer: 5.771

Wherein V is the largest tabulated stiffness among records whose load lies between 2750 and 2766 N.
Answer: 4.961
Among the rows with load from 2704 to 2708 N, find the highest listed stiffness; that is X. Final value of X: 5.705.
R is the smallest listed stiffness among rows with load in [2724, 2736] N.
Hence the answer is 4.917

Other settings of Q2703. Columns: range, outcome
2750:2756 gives 2.9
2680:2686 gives 4.63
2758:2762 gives 4.41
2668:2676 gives 4.64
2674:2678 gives 4.72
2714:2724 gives 5.77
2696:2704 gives 5.44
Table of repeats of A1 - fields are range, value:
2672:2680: 5.081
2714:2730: 5.989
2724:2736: 5.926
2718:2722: 5.945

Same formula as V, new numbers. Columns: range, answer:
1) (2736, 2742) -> 5.294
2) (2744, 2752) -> 5.025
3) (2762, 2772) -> 5.033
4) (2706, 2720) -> 5.961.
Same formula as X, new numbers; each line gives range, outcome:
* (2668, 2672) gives 4.602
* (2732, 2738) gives 5.455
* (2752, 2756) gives 2.772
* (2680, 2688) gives 4.717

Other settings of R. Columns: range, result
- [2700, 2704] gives 5.381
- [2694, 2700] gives 5.119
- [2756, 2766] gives 3.352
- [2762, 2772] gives 4.609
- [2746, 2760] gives 2.75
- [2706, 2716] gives 4.576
